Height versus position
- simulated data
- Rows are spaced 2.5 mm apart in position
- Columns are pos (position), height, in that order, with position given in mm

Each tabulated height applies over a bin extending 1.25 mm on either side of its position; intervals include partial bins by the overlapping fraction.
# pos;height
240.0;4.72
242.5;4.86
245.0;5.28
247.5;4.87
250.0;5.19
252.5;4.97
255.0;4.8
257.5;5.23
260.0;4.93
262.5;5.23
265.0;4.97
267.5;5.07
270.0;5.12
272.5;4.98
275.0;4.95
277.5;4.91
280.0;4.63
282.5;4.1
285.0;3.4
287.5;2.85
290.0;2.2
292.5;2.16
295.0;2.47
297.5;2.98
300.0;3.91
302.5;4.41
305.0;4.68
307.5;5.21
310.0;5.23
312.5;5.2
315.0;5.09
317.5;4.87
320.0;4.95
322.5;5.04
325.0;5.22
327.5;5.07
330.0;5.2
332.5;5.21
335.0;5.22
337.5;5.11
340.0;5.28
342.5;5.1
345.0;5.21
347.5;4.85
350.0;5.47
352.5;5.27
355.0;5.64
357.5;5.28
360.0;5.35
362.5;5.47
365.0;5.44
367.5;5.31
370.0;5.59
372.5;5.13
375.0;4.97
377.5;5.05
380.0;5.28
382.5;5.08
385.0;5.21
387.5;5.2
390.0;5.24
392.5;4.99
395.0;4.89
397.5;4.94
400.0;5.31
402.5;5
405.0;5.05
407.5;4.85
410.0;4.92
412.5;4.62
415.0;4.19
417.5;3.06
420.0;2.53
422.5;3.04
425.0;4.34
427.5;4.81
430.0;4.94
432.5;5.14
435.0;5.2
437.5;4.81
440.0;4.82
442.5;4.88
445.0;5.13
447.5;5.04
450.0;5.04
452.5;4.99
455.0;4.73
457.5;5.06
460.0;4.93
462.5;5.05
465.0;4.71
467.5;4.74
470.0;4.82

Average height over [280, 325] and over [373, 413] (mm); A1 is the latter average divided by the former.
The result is 1.2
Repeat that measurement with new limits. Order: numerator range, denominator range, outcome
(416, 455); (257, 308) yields 1.08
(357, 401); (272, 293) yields 1.36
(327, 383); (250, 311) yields 1.21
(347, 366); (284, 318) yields 1.38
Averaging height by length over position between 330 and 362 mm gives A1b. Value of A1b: 5.25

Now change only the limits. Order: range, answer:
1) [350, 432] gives 4.89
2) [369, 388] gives 5.18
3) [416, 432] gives 3.86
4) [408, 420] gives 4.06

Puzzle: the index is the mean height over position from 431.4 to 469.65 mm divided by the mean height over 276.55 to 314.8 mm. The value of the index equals 1.26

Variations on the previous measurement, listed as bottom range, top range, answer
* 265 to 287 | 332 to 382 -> 1.14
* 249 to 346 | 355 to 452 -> 1.06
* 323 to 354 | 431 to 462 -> 0.96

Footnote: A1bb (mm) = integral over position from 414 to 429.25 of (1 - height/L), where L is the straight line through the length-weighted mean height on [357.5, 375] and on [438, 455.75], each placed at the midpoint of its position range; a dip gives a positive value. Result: 4.1 mm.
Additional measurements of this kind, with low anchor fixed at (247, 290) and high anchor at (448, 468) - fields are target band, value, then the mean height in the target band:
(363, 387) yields -2.2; 5.24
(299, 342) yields -2.6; 5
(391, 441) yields 2.9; 4.57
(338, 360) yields -2.3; 5.26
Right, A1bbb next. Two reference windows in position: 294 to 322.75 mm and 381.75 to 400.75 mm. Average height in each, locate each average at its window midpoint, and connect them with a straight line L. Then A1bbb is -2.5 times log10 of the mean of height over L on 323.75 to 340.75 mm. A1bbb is -0.112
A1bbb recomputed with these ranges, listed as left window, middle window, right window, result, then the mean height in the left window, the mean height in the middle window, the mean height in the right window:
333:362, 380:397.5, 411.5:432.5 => -0.12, 5.26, 5.1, 4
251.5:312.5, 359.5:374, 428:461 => -0.15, 4.32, 5.38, 4.97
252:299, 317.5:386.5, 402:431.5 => -0.23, 4.19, 5.22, 4.27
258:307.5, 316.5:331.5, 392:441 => -0.18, 4.15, 5.06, 4.56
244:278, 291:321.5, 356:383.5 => 0.21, 5.04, 4.25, 5.27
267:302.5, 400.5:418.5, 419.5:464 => -0.01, 3.83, 4.58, 4.73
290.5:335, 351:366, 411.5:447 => -0.21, 4.5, 5.41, 4.41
